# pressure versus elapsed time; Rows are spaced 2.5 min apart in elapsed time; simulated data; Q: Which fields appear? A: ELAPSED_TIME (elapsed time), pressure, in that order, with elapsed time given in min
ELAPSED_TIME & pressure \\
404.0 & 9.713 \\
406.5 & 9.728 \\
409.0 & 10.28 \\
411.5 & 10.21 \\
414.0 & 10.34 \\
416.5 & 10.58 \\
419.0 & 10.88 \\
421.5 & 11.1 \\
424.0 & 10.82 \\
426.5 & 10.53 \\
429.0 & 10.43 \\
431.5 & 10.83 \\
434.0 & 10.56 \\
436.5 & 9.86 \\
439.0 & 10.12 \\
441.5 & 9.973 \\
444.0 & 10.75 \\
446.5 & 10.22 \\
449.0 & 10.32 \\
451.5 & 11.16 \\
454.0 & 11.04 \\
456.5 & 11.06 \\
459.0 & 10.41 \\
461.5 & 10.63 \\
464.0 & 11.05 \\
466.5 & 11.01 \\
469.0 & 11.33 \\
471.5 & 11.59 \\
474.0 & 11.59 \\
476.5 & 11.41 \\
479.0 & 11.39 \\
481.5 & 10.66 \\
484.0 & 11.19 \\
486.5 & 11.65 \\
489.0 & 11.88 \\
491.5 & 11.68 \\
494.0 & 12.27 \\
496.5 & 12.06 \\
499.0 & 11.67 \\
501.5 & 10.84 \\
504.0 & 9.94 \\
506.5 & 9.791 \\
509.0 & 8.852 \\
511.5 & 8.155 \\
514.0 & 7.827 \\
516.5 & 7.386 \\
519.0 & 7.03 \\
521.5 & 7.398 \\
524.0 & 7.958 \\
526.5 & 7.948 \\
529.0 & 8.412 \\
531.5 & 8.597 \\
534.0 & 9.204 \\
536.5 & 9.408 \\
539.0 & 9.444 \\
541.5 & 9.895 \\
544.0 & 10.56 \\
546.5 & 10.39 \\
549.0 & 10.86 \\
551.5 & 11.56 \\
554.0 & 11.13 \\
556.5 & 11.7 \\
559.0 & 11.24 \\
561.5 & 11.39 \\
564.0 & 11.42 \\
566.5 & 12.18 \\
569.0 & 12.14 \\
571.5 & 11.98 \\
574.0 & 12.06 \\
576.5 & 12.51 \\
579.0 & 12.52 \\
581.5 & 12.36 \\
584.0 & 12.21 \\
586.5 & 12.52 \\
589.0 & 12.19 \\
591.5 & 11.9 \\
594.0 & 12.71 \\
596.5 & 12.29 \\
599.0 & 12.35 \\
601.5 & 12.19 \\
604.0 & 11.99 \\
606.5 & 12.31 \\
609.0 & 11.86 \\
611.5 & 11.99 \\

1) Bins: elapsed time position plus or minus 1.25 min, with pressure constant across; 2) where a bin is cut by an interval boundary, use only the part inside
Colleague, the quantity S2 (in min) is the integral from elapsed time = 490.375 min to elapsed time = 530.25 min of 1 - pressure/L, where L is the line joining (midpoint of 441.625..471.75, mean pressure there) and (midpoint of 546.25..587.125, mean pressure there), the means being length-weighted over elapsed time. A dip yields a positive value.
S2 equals 6.9 min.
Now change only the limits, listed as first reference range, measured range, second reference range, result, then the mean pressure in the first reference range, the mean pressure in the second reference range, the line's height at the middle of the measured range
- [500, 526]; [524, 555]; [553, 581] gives 1.5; 8.53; 11.9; 10.2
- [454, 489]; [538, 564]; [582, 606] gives 2.2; 11.2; 12.3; 11.9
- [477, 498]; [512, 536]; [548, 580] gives 7.5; 11.6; 11.7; 11.7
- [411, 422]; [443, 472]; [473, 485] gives 0.4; 10.6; 11.2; 11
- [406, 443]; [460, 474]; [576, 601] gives -0.3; 10.4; 12.3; 10.9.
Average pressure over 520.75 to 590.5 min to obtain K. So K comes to 10.8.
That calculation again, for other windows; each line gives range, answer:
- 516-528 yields 7.57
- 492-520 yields 9.7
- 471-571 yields 10.3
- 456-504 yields 11.3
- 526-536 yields 8.65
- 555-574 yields 11.7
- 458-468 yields 10.8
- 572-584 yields 12.3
